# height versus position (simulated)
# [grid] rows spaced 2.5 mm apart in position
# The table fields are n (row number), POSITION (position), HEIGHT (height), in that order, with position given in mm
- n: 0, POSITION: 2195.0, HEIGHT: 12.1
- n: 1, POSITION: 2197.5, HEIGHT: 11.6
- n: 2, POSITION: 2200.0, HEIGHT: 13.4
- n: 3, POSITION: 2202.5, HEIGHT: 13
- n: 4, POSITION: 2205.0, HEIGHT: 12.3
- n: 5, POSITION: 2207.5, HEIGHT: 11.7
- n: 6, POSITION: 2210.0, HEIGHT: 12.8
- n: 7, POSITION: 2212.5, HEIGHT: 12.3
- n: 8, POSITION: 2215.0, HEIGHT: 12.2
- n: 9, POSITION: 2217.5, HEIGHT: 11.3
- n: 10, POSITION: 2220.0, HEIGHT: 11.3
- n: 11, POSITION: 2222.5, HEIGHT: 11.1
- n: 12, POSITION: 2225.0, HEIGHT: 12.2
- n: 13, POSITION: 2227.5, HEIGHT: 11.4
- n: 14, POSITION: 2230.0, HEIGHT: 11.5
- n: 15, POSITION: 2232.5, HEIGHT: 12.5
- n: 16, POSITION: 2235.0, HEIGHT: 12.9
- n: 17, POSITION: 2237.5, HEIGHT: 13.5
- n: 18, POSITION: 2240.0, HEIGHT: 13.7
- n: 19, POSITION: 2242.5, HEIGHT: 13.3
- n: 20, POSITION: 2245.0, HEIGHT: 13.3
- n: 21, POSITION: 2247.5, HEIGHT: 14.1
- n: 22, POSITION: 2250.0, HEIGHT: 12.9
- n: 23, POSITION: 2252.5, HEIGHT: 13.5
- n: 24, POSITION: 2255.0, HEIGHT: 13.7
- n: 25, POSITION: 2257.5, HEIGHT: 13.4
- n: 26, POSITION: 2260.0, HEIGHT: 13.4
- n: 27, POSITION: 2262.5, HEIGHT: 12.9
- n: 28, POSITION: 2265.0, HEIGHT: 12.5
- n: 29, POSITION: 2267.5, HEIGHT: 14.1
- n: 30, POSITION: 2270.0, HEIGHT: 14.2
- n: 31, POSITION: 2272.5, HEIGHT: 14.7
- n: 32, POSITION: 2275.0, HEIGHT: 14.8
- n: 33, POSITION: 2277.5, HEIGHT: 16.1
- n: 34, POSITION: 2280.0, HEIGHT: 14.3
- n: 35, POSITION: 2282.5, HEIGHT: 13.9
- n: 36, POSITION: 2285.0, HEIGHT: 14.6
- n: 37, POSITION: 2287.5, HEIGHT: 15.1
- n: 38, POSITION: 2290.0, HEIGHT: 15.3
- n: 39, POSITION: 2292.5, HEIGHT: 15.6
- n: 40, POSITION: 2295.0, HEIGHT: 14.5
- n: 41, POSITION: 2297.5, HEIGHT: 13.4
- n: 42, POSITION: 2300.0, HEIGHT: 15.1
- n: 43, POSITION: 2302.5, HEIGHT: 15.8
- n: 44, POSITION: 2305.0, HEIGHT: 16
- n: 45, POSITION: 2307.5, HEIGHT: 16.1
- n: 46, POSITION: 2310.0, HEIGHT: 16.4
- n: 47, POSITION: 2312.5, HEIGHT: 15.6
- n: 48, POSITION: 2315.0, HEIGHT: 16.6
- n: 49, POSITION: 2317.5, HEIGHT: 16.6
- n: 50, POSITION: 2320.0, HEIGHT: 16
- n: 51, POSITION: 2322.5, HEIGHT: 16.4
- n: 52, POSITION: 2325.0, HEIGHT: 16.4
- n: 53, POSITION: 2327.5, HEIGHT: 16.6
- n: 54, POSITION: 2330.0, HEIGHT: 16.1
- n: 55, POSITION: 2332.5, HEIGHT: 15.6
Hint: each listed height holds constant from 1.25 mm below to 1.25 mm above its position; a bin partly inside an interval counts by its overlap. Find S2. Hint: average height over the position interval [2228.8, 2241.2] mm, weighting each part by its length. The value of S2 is 12.8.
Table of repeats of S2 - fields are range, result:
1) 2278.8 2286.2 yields 14.3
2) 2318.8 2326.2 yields 16.3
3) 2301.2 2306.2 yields 15.9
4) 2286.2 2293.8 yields 15.3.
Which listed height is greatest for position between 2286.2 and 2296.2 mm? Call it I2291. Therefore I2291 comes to 15.6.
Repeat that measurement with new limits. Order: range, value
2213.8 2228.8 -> 12.2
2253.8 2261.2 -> 13.7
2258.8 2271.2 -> 14.2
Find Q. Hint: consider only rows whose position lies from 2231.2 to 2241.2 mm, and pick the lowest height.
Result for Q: 12.5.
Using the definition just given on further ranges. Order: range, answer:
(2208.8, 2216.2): 12.2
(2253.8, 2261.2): 13.4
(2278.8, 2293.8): 13.9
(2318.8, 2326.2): 16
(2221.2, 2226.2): 11.1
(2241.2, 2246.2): 13.3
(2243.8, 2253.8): 12.9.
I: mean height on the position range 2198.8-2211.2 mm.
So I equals 12.6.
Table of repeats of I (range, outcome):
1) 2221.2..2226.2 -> 11.6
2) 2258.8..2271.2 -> 13.4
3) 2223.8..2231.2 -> 11.7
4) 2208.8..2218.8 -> 12.1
